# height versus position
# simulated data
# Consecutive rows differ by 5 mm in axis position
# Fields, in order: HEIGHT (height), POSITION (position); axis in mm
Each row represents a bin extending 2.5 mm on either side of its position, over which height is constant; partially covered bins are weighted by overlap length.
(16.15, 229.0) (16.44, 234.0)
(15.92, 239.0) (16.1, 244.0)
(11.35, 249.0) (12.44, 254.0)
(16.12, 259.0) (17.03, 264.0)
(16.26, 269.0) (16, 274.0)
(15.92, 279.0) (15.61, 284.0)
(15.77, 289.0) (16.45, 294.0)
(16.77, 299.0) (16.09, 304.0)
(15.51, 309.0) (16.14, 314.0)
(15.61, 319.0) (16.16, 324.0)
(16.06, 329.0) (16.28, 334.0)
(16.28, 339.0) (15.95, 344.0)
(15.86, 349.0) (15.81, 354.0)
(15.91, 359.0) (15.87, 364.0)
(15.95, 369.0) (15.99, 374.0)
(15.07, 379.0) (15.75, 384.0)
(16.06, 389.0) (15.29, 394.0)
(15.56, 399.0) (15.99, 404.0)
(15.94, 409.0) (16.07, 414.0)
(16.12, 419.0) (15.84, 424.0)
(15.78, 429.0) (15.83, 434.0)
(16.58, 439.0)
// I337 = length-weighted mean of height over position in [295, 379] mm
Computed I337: 16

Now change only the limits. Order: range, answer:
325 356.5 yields 16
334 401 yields 15.8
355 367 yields 15.9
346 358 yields 15.8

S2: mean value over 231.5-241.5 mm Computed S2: 16.2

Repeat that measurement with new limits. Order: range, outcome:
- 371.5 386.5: 15.6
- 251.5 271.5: 15.5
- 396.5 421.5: 15.9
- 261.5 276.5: 16.4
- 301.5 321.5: 15.8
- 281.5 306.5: 16.1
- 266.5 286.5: 15.9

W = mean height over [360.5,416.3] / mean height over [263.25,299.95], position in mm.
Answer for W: 0.98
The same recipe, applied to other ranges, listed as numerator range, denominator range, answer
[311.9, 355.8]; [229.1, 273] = 1.05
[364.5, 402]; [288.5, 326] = 0.98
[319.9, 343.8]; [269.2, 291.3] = 1.02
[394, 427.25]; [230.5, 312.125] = 1.02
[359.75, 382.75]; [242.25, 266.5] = 1.08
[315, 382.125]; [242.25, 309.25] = 1.02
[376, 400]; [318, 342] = 0.97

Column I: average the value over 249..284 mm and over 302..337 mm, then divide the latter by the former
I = 1.0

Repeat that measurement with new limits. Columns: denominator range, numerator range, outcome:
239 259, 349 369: 1.14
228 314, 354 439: 1.01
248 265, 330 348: 1.13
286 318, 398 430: 0.99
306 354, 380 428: 0.99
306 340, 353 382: 0.99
